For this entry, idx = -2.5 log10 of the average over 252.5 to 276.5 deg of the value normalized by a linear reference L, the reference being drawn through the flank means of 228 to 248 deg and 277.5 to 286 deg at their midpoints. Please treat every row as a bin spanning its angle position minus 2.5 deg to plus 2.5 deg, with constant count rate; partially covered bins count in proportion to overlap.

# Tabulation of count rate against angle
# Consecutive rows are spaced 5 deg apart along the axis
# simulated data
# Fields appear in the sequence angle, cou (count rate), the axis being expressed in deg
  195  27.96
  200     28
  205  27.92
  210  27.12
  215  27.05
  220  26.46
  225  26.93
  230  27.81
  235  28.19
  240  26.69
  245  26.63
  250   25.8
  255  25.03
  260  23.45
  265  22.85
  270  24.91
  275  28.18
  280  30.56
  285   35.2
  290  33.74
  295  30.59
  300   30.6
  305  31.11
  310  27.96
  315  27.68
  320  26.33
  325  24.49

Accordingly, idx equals 0.22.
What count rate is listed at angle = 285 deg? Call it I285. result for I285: 35.2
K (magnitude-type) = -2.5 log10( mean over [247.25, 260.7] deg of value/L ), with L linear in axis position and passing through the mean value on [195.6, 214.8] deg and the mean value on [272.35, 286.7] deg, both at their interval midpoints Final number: 0.19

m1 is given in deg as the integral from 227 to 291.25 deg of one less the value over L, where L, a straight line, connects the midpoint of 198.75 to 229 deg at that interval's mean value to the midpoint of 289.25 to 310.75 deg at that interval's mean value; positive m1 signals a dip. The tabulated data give 3.6 deg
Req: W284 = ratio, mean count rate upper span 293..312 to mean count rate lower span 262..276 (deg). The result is 1.21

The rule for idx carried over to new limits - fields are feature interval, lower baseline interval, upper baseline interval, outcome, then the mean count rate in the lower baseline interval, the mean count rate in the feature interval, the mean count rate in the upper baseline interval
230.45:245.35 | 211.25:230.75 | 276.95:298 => 0.040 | 27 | 27.3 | 32.4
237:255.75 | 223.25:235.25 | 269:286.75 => 0.088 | 27.6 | 26.2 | 29.9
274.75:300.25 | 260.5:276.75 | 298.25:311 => -0.155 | 25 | 31.8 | 30.1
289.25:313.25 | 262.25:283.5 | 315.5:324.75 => -0.152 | 27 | 30.5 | 26.2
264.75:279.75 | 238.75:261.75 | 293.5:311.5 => 0.042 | 25.5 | 26.5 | 30.2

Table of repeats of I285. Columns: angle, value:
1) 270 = 24.91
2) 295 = 30.59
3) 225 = 26.93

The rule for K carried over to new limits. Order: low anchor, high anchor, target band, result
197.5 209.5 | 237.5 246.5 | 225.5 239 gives -0.029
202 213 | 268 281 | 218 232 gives 0.020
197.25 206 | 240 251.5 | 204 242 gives -0.003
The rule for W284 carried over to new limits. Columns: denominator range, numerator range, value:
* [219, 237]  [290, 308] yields 1.14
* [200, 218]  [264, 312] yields 1.09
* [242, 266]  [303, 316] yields 1.16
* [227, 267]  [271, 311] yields 1.19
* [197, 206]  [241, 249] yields 0.95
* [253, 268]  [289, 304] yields 1.32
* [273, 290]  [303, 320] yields 0.90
